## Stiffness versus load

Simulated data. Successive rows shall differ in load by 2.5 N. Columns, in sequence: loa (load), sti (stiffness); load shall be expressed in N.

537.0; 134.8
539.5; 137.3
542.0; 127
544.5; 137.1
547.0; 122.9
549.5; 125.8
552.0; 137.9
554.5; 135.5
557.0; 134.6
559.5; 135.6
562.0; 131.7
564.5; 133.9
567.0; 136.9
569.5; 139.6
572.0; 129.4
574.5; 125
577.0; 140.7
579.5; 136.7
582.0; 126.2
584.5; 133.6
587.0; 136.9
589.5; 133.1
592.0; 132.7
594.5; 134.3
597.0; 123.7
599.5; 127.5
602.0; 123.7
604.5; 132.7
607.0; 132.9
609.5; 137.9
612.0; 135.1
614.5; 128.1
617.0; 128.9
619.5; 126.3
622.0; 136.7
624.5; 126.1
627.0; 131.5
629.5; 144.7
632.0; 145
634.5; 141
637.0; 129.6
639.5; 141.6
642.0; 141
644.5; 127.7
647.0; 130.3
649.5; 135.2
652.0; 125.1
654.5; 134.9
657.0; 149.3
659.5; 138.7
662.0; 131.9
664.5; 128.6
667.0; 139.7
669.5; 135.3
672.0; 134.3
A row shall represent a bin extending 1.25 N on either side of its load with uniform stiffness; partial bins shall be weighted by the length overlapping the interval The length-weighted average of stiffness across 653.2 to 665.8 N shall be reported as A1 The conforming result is 137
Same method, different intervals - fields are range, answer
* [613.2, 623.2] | 130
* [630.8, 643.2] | 140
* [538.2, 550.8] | 130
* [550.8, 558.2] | 136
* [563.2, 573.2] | 135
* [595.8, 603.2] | 125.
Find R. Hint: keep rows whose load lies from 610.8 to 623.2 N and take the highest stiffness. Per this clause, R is 136.7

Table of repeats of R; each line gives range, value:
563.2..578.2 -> 140.7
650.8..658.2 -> 149.3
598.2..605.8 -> 132.7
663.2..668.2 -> 139.7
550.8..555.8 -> 137.9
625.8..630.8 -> 144.7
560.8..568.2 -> 136.9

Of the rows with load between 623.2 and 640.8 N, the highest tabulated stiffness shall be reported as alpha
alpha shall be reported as 145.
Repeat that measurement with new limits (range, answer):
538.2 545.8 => 137.3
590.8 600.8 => 134.3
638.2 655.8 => 141.6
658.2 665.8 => 138.7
